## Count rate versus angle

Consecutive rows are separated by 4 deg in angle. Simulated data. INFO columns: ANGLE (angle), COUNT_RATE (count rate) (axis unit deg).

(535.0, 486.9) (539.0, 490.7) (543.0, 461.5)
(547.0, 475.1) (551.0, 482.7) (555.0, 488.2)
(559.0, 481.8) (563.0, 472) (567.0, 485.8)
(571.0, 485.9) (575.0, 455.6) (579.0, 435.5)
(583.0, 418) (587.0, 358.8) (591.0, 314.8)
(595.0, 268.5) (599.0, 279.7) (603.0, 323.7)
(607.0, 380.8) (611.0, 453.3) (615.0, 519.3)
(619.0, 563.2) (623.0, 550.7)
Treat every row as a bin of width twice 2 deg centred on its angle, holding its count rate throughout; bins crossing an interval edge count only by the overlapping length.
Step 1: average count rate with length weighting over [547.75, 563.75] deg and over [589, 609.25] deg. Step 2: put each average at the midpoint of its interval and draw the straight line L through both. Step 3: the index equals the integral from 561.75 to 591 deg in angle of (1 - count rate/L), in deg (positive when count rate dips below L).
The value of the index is -2.3 deg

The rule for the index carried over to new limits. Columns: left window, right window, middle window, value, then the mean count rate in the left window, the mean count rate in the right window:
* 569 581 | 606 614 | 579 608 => 6.9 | 459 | 434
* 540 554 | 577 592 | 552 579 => -2.8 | 475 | 386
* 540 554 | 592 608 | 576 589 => -1.5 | 475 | 309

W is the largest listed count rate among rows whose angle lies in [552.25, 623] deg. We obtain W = 563.2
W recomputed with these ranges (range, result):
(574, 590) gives 455.6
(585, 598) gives 358.8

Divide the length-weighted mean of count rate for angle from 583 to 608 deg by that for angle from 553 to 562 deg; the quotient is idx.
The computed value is 0.68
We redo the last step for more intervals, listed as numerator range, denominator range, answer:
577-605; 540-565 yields 0.72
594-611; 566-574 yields 0.69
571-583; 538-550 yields 0.94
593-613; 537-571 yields 0.71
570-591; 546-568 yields 0.87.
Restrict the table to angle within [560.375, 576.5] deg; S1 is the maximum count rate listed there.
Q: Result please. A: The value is 485.9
